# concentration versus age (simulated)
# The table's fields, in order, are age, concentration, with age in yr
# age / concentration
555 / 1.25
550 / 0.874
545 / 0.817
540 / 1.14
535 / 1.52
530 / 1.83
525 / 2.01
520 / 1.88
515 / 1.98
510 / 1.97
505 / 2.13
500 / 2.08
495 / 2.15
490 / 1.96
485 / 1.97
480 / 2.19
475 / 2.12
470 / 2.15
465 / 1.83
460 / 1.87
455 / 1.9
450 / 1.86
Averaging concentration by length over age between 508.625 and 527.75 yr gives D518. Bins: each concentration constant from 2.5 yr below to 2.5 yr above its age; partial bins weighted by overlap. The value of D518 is 1.96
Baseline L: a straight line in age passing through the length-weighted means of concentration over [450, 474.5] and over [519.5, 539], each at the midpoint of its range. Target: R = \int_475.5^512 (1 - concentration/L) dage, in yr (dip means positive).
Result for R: -4.2 yr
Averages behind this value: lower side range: 1.94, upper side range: 1.75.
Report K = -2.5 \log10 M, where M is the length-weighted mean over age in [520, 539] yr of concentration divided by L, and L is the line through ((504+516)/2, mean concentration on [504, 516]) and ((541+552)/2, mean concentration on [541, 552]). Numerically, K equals -0.23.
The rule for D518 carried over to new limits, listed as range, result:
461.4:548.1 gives 1.86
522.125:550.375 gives 1.41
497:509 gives 2.09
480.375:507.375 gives 2.07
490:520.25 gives 2.04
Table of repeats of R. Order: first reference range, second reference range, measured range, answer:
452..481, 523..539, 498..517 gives -2.29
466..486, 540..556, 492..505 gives -2.75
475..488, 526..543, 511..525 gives -2.09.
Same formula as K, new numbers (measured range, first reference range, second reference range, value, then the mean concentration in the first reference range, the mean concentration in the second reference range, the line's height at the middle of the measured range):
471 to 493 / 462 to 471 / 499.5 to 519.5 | -0.05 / 1.96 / 2.02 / 1.98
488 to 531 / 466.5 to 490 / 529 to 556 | -0.22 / 2.08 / 1.2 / 1.65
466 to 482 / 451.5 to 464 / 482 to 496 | -0.09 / 1.88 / 2.02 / 1.95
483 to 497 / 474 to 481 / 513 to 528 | 0.04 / 2.16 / 1.95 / 2.1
